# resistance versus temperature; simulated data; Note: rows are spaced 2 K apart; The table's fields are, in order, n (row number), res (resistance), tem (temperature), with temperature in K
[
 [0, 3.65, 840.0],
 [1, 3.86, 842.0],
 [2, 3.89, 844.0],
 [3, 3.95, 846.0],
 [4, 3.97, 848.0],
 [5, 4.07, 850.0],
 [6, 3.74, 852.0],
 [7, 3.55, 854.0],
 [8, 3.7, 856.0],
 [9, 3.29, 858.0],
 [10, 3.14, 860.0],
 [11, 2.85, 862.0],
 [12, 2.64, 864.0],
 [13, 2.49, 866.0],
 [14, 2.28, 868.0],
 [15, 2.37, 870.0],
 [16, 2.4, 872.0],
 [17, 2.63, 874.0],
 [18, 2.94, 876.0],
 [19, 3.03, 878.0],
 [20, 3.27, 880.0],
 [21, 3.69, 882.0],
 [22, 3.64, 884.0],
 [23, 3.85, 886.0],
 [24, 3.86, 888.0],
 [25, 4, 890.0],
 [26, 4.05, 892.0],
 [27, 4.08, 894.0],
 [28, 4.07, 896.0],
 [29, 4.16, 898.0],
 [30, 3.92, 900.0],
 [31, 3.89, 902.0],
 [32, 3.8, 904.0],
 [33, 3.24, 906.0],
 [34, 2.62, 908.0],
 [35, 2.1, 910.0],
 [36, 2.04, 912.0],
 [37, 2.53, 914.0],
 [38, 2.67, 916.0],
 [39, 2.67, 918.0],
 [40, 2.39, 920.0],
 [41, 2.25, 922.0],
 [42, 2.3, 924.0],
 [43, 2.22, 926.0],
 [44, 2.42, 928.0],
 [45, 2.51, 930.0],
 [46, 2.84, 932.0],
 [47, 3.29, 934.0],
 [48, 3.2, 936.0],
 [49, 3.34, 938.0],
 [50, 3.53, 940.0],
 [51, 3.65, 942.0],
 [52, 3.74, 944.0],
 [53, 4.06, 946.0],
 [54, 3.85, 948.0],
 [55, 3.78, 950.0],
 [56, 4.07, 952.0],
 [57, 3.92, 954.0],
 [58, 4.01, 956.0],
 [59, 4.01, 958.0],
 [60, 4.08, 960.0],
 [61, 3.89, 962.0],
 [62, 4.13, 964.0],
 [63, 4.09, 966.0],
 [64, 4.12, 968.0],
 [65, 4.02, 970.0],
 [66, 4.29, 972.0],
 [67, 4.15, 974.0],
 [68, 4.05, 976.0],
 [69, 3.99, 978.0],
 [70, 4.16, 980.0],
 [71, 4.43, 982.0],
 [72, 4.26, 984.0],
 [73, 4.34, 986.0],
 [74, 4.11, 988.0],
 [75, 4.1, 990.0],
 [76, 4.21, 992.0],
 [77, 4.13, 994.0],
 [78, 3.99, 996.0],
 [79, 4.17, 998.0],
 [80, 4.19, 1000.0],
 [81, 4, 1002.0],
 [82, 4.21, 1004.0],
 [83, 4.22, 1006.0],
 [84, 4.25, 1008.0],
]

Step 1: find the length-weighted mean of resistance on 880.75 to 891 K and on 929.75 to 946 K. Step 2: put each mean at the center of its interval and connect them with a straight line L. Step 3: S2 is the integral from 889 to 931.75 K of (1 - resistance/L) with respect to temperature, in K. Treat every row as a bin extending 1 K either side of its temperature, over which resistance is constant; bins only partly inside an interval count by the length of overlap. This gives 6.7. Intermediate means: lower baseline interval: 3.79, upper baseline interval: 3.35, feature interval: 3.04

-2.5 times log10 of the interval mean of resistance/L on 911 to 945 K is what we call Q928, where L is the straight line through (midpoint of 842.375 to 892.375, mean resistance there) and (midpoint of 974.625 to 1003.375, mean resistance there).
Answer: 0.32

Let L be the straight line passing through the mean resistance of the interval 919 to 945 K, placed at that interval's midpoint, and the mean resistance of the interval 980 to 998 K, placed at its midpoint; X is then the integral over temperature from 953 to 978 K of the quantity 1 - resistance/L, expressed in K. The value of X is -2.8 K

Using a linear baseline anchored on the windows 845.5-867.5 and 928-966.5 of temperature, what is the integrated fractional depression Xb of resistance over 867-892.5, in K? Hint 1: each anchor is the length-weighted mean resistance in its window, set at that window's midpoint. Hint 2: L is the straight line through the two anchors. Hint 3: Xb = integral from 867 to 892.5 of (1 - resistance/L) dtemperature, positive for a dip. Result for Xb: 1.7 K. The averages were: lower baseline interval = 3.36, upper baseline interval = 3.65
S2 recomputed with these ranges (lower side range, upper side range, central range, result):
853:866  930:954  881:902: -4.0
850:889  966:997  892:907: -2.1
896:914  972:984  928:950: 1.8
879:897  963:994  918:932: 5.5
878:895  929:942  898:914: 1.9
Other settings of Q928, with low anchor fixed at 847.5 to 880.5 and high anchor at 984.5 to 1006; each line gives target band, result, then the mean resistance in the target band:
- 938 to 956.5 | -0.017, 3.81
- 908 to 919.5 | 0.393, 2.42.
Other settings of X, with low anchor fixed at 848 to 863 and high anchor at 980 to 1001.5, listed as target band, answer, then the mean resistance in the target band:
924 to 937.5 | 4.0 K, 2.74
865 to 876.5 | 3.5 K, 2.5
